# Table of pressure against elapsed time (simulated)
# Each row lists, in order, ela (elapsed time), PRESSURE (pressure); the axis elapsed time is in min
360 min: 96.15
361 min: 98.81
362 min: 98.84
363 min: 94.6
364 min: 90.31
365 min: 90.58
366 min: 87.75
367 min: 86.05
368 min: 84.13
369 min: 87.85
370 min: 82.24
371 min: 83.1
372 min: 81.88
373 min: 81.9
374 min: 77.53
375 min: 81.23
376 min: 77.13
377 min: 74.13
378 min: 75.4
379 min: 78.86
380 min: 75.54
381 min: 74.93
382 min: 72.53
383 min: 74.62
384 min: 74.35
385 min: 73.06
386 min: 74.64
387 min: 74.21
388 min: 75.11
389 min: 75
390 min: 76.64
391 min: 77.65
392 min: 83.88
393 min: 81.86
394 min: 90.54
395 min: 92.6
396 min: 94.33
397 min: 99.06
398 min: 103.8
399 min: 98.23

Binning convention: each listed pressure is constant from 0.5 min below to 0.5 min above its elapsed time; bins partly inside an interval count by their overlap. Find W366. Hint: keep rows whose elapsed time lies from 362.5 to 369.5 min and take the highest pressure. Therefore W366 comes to 94.6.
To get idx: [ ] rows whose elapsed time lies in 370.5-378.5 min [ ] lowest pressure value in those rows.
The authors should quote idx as 74.13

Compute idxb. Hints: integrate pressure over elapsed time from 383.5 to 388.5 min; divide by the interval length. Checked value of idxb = 74.3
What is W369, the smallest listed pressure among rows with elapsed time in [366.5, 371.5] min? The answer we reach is 82.24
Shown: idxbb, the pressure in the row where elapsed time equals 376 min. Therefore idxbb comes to 77.13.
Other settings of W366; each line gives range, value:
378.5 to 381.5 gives 78.86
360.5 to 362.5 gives 98.84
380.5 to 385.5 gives 74.93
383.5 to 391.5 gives 77.65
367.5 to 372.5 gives 87.85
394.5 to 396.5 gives 94.33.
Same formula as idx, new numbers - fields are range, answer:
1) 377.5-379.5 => 75.4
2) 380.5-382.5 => 72.53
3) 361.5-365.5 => 90.31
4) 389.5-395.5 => 76.64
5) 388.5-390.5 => 75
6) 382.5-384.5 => 74.35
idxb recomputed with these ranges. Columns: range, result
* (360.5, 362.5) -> 98.8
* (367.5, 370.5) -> 84.7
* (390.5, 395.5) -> 85.3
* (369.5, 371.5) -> 82.7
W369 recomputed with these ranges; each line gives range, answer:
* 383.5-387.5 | 73.06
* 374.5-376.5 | 77.13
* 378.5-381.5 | 74.93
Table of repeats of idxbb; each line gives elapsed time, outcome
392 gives 83.88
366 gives 87.75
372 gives 81.88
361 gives 98.81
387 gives 74.21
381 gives 74.93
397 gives 99.06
